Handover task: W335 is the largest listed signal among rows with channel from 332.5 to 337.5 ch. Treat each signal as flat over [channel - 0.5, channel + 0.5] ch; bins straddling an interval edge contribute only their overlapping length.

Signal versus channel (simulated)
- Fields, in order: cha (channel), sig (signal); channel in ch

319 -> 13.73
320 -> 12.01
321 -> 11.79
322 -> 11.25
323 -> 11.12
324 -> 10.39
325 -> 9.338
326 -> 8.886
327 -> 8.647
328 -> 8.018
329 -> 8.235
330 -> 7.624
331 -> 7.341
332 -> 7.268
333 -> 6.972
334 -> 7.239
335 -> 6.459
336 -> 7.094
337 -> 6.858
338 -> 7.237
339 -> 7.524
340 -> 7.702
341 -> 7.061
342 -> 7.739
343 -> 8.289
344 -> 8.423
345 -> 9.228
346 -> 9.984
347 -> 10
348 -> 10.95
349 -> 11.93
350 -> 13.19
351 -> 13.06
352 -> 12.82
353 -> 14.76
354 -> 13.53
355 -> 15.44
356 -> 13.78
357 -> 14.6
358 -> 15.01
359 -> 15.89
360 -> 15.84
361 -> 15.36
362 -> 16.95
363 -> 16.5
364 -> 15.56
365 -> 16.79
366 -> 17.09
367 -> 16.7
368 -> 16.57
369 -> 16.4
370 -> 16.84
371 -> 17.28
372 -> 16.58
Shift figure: 7.239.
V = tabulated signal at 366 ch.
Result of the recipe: 17.09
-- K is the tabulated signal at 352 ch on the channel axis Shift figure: 12.82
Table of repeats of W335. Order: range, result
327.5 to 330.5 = 8.235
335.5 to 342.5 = 7.739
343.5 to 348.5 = 10.95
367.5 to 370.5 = 16.84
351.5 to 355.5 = 15.44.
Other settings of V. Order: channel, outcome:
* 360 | 15.84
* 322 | 11.25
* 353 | 14.76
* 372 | 16.58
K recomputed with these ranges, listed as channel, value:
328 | 8.018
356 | 13.78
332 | 7.268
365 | 16.79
